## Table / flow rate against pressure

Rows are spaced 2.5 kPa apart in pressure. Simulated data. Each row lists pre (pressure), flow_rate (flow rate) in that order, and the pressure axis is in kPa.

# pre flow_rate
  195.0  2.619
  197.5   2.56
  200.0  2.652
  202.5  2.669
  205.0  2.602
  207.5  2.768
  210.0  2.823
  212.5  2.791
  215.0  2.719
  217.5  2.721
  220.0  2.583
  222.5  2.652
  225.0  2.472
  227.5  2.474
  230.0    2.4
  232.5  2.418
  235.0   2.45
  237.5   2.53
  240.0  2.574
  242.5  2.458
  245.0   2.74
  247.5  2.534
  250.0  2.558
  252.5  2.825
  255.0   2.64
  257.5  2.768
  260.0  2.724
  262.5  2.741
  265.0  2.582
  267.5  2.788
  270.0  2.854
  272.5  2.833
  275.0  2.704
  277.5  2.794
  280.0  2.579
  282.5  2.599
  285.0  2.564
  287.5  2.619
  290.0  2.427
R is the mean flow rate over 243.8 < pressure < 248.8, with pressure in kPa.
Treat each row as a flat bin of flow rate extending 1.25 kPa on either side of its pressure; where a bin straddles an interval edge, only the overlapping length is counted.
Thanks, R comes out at 2.64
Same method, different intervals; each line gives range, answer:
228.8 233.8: 2.41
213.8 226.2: 2.63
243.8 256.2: 2.66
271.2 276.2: 2.77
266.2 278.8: 2.79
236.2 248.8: 2.57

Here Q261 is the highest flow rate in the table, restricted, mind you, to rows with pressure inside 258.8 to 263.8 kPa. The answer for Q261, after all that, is 2.741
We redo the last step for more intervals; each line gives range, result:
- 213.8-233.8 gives 2.721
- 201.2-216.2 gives 2.823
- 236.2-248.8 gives 2.74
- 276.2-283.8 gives 2.794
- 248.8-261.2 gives 2.825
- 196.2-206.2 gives 2.669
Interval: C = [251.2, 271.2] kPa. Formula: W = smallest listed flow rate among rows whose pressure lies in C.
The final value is 2.582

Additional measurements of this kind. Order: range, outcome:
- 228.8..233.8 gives 2.4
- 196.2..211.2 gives 2.56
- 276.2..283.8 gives 2.579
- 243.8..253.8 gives 2.534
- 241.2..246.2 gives 2.458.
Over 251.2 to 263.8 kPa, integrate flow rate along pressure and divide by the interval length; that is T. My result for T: 2.74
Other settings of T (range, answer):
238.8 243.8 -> 2.52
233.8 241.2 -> 2.52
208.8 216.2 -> 2.78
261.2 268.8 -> 2.7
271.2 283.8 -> 2.7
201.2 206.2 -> 2.64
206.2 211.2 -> 2.79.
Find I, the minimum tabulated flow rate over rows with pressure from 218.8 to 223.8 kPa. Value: 2.583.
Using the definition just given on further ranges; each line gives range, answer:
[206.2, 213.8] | 2.768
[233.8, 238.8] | 2.45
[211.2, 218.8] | 2.719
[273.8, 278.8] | 2.704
